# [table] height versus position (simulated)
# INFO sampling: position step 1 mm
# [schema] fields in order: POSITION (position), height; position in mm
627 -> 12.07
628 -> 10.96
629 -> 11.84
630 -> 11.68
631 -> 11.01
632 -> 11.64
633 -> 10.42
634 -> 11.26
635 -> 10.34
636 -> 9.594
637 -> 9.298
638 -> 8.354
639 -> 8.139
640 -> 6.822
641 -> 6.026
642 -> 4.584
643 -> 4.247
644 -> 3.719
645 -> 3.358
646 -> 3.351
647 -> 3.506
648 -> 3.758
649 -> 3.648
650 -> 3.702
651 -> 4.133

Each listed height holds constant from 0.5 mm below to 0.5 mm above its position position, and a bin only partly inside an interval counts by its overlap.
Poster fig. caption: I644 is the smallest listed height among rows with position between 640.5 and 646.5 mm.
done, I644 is 3.351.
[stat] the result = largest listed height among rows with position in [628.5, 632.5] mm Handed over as 11.84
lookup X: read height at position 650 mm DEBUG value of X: 3.702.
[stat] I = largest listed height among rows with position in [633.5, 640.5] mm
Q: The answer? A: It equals 11.26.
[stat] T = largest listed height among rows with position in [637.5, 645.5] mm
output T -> 8.354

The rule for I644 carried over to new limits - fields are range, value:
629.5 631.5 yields 11.01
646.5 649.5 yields 3.506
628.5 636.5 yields 9.594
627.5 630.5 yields 10.96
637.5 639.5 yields 8.139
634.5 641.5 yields 6.026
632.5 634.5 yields 10.42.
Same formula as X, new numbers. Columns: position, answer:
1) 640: 6.822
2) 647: 3.506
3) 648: 3.758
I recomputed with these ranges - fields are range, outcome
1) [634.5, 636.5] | 10.34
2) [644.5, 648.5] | 3.758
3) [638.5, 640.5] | 8.139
